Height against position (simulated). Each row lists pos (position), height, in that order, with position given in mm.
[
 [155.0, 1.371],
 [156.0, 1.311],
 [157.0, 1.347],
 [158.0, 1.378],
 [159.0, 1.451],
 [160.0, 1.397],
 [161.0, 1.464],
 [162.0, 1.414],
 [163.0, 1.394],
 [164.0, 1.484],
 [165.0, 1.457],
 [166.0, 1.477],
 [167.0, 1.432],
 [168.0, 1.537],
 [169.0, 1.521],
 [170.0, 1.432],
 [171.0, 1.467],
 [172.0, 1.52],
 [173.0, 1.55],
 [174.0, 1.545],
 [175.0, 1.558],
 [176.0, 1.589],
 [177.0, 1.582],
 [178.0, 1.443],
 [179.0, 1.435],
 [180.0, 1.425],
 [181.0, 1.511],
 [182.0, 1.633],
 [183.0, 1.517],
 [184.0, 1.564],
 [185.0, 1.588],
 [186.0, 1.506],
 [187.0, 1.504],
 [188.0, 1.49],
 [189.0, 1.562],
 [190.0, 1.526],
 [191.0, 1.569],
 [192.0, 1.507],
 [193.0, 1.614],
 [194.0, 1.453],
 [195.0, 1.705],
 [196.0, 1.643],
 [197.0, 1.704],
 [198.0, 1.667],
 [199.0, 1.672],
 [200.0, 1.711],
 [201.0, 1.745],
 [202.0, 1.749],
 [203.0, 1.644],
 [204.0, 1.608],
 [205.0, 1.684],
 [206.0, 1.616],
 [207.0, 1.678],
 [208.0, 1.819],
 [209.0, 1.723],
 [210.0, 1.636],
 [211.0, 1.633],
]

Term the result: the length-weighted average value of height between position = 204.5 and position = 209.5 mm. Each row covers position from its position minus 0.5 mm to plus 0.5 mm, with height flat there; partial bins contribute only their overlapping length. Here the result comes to 1.7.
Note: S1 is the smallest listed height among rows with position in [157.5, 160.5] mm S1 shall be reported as 1.378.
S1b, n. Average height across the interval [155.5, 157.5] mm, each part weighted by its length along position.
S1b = 1.33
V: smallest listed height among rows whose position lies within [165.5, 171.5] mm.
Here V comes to 1.432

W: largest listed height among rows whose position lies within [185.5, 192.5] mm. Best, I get 1.569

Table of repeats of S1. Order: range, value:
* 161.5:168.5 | 1.394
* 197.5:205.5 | 1.608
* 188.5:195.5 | 1.453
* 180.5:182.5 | 1.511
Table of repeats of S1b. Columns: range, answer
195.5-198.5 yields 1.67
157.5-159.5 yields 1.41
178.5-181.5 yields 1.46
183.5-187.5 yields 1.54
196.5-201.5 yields 1.7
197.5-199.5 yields 1.67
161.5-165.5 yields 1.44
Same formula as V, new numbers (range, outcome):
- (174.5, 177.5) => 1.558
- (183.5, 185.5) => 1.564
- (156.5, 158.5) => 1.347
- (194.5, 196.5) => 1.643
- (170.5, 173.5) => 1.467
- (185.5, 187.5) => 1.504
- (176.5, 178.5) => 1.443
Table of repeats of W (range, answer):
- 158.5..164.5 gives 1.484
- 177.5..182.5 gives 1.633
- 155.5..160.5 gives 1.451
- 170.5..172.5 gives 1.52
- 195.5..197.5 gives 1.704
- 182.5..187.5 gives 1.588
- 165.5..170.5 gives 1.537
